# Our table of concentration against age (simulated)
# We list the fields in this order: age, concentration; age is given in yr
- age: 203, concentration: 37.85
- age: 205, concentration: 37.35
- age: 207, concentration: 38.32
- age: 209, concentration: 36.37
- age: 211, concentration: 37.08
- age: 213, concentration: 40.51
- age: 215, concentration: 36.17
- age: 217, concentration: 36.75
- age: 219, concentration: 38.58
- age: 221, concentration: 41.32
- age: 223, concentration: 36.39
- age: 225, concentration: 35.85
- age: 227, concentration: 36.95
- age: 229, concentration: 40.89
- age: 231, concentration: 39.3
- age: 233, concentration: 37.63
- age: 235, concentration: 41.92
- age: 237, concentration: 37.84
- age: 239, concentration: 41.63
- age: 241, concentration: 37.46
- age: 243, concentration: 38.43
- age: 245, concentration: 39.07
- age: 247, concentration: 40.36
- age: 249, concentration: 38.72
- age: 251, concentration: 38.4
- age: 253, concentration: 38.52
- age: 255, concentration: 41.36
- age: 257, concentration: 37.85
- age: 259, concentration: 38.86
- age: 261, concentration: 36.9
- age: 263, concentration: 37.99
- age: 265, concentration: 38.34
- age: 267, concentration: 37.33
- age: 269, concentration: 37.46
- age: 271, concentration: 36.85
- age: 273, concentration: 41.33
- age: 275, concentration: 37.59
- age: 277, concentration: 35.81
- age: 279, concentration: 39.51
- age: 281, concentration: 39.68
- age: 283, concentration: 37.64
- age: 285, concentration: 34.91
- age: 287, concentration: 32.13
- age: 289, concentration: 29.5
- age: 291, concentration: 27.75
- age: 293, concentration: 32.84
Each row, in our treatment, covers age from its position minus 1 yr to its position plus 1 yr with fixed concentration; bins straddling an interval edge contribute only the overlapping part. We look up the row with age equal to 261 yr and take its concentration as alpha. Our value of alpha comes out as 36.9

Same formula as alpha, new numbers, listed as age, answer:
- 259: 38.86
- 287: 32.13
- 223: 36.39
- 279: 39.51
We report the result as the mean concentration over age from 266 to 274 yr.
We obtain 38.2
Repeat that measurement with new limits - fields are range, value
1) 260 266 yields 37.7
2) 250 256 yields 39.4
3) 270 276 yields 38.6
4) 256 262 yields 37.9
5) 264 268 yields 37.8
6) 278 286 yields 37.9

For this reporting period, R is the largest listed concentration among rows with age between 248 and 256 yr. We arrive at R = 41.36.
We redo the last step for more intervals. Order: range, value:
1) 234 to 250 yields 41.92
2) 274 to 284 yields 39.68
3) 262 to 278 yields 41.33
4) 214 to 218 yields 36.75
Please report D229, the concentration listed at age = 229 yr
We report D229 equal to 40.89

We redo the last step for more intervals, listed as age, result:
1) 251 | 38.4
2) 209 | 36.37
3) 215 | 36.17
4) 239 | 41.63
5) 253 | 38.52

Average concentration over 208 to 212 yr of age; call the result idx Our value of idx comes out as 36.7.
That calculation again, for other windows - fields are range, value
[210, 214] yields 38.8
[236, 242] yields 39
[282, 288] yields 34.9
